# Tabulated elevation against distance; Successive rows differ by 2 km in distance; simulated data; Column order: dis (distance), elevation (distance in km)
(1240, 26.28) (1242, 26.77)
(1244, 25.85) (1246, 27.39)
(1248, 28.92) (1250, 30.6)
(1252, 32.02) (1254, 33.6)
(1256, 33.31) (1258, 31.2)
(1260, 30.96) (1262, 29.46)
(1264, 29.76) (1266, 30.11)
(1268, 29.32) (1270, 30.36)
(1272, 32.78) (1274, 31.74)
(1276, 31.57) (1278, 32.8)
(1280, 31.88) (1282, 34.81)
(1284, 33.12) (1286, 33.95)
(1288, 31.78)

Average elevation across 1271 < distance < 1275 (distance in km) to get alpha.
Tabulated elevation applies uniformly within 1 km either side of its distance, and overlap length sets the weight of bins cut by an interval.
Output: 32.3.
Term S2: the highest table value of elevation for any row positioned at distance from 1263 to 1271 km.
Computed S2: 30.36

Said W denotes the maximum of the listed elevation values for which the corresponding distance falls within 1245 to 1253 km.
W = 32.02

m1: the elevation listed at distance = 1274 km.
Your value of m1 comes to 31.74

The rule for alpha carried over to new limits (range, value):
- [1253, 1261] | 32.3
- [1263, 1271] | 29.9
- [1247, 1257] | 31.7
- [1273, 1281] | 32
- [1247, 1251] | 29.8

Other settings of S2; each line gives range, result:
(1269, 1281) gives 32.8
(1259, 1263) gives 30.96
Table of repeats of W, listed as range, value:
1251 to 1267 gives 33.6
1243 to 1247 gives 27.39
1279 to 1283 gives 34.81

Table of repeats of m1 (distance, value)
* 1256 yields 33.31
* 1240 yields 26.28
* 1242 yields 26.77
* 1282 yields 34.81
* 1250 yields 30.6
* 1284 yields 33.12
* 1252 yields 32.02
